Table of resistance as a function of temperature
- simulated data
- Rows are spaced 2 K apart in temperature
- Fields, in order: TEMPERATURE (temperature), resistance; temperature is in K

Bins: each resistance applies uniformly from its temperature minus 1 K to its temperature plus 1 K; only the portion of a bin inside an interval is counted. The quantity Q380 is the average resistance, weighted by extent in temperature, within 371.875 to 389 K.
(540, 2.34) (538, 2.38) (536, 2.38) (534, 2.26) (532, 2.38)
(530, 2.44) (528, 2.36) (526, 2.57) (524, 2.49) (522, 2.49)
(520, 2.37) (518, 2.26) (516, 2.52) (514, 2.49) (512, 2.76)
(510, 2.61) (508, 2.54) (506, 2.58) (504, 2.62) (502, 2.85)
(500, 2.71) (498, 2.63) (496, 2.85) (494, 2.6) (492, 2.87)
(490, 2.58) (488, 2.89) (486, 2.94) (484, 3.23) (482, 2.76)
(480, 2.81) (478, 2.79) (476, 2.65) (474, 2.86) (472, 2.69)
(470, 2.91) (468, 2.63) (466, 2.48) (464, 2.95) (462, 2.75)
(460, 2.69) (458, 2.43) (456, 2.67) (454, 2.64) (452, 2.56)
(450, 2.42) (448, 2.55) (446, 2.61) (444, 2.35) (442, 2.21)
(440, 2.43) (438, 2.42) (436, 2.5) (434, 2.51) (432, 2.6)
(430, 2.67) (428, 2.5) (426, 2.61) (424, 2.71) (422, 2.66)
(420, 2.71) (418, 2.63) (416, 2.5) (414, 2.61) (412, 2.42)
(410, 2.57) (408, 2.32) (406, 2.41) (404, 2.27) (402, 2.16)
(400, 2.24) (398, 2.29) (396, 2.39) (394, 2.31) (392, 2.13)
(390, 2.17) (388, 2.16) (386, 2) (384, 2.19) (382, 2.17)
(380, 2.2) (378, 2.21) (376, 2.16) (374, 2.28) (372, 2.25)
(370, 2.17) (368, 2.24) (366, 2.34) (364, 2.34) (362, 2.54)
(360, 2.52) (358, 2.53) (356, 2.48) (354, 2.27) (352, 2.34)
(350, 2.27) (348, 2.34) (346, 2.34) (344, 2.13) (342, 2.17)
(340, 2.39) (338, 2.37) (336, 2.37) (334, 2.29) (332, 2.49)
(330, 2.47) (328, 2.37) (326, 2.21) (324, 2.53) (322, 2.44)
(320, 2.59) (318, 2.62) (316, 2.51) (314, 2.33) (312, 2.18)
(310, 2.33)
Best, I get 2.18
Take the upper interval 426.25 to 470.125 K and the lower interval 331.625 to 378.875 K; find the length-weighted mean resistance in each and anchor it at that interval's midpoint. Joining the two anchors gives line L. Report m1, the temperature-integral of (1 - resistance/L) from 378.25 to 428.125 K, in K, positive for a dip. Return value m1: 1.6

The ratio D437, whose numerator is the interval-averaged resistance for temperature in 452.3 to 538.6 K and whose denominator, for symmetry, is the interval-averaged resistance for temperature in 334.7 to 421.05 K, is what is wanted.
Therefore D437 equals 1.1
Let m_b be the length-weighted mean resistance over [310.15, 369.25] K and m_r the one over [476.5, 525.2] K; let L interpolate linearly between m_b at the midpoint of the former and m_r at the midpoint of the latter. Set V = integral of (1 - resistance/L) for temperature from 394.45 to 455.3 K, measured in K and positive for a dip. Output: 1.30 K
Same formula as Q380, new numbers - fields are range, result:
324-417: 2.32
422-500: 2.66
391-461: 2.48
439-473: 2.59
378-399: 2.2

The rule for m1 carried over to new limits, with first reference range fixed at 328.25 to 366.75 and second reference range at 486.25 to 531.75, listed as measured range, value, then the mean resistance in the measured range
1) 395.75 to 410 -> 0.8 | 2.31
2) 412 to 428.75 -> -0.9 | 2.61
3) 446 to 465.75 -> -0.8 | 2.62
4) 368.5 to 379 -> 0.8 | 2.22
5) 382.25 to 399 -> 1.6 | 2.2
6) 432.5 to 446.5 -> 0.4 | 2.43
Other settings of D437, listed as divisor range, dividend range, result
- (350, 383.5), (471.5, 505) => 1.20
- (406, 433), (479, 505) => 1.09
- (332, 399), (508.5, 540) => 1.07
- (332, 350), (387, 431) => 1.05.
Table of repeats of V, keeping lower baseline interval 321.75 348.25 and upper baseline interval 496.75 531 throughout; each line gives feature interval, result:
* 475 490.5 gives -2.0 K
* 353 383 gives 0.9 K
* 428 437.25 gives -0.4 K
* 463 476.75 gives -1.3 K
